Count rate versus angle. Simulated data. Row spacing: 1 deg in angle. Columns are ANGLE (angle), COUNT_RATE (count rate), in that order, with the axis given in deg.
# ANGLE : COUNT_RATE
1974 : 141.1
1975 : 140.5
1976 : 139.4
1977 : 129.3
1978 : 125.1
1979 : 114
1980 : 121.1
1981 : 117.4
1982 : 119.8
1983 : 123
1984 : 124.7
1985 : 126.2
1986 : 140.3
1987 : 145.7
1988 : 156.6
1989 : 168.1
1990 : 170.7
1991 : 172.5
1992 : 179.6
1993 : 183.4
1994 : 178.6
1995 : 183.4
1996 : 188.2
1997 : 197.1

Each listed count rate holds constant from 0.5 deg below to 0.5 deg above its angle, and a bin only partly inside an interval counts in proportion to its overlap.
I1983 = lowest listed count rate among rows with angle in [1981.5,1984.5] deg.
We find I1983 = 119.8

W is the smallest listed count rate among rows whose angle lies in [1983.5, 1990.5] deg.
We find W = 124.7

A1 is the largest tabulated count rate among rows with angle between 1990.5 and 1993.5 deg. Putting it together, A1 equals 183.4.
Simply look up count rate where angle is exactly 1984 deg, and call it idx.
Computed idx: 124.7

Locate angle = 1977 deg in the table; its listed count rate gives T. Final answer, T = 129.3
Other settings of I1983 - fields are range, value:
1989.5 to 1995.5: 170.7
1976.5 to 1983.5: 114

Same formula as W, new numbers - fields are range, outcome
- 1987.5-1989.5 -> 156.6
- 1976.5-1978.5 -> 125.1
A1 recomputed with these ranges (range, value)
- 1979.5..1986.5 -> 140.3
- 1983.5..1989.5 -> 168.1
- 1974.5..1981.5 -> 140.5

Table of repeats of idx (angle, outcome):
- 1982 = 119.8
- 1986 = 140.3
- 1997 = 197.1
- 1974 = 141.1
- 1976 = 139.4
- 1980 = 121.1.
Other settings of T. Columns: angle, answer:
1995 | 183.4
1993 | 183.4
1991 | 172.5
